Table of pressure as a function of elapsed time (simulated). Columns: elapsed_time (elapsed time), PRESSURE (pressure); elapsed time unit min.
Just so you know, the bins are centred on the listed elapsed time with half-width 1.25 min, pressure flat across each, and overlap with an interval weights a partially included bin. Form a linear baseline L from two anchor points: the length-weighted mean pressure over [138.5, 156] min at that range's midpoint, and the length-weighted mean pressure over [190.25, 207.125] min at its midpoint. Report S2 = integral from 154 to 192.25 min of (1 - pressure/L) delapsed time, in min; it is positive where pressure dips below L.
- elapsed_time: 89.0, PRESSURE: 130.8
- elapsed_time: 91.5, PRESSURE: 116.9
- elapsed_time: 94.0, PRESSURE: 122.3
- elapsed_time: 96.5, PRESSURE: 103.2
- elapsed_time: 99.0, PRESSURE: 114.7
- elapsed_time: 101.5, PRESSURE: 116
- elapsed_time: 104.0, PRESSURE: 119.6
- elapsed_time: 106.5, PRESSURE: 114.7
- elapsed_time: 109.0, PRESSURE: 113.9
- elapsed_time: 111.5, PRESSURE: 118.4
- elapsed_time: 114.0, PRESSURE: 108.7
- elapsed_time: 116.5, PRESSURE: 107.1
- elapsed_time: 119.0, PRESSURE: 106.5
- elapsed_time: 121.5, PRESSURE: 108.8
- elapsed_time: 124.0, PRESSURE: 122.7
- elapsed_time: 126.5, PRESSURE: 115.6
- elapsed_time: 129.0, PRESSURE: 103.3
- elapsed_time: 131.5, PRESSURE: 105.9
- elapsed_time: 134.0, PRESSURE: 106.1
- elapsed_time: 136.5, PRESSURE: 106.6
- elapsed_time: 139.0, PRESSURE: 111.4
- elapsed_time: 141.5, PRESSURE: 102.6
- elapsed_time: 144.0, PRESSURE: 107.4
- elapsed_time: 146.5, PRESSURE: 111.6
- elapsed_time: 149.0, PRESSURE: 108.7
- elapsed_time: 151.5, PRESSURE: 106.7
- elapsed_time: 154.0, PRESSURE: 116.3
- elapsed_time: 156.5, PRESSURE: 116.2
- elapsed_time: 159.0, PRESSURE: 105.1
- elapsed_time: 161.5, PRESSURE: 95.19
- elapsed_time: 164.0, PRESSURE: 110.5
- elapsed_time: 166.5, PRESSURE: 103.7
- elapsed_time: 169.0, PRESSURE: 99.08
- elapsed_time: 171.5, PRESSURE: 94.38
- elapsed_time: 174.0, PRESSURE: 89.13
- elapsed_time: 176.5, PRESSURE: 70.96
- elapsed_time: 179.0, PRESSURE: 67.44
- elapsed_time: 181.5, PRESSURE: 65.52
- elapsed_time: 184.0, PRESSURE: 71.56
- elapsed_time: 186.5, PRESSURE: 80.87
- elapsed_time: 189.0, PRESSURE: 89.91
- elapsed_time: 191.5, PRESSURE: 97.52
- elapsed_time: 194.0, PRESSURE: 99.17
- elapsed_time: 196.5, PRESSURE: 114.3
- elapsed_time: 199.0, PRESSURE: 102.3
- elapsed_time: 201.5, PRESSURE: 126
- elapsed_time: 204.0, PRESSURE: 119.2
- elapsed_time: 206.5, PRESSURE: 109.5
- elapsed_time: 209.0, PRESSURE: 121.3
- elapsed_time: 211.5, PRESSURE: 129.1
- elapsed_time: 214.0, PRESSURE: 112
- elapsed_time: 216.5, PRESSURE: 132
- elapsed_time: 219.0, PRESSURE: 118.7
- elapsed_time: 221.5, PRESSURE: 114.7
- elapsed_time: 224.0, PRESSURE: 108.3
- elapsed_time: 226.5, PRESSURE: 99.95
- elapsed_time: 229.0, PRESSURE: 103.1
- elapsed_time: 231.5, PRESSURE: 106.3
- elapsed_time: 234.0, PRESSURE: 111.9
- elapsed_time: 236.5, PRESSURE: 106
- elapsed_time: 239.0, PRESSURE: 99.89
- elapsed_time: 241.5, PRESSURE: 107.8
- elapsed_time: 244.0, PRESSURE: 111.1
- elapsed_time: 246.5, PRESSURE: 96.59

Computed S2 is 6.4 min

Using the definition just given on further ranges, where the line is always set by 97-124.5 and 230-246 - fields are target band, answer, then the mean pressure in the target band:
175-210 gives 4.4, 95.2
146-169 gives 0.7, 108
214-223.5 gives -1.0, 119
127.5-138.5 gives 0.6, 106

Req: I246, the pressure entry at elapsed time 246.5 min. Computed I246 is 96.59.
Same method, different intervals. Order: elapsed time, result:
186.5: 80.87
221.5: 114.7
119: 106.5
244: 111.1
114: 108.7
